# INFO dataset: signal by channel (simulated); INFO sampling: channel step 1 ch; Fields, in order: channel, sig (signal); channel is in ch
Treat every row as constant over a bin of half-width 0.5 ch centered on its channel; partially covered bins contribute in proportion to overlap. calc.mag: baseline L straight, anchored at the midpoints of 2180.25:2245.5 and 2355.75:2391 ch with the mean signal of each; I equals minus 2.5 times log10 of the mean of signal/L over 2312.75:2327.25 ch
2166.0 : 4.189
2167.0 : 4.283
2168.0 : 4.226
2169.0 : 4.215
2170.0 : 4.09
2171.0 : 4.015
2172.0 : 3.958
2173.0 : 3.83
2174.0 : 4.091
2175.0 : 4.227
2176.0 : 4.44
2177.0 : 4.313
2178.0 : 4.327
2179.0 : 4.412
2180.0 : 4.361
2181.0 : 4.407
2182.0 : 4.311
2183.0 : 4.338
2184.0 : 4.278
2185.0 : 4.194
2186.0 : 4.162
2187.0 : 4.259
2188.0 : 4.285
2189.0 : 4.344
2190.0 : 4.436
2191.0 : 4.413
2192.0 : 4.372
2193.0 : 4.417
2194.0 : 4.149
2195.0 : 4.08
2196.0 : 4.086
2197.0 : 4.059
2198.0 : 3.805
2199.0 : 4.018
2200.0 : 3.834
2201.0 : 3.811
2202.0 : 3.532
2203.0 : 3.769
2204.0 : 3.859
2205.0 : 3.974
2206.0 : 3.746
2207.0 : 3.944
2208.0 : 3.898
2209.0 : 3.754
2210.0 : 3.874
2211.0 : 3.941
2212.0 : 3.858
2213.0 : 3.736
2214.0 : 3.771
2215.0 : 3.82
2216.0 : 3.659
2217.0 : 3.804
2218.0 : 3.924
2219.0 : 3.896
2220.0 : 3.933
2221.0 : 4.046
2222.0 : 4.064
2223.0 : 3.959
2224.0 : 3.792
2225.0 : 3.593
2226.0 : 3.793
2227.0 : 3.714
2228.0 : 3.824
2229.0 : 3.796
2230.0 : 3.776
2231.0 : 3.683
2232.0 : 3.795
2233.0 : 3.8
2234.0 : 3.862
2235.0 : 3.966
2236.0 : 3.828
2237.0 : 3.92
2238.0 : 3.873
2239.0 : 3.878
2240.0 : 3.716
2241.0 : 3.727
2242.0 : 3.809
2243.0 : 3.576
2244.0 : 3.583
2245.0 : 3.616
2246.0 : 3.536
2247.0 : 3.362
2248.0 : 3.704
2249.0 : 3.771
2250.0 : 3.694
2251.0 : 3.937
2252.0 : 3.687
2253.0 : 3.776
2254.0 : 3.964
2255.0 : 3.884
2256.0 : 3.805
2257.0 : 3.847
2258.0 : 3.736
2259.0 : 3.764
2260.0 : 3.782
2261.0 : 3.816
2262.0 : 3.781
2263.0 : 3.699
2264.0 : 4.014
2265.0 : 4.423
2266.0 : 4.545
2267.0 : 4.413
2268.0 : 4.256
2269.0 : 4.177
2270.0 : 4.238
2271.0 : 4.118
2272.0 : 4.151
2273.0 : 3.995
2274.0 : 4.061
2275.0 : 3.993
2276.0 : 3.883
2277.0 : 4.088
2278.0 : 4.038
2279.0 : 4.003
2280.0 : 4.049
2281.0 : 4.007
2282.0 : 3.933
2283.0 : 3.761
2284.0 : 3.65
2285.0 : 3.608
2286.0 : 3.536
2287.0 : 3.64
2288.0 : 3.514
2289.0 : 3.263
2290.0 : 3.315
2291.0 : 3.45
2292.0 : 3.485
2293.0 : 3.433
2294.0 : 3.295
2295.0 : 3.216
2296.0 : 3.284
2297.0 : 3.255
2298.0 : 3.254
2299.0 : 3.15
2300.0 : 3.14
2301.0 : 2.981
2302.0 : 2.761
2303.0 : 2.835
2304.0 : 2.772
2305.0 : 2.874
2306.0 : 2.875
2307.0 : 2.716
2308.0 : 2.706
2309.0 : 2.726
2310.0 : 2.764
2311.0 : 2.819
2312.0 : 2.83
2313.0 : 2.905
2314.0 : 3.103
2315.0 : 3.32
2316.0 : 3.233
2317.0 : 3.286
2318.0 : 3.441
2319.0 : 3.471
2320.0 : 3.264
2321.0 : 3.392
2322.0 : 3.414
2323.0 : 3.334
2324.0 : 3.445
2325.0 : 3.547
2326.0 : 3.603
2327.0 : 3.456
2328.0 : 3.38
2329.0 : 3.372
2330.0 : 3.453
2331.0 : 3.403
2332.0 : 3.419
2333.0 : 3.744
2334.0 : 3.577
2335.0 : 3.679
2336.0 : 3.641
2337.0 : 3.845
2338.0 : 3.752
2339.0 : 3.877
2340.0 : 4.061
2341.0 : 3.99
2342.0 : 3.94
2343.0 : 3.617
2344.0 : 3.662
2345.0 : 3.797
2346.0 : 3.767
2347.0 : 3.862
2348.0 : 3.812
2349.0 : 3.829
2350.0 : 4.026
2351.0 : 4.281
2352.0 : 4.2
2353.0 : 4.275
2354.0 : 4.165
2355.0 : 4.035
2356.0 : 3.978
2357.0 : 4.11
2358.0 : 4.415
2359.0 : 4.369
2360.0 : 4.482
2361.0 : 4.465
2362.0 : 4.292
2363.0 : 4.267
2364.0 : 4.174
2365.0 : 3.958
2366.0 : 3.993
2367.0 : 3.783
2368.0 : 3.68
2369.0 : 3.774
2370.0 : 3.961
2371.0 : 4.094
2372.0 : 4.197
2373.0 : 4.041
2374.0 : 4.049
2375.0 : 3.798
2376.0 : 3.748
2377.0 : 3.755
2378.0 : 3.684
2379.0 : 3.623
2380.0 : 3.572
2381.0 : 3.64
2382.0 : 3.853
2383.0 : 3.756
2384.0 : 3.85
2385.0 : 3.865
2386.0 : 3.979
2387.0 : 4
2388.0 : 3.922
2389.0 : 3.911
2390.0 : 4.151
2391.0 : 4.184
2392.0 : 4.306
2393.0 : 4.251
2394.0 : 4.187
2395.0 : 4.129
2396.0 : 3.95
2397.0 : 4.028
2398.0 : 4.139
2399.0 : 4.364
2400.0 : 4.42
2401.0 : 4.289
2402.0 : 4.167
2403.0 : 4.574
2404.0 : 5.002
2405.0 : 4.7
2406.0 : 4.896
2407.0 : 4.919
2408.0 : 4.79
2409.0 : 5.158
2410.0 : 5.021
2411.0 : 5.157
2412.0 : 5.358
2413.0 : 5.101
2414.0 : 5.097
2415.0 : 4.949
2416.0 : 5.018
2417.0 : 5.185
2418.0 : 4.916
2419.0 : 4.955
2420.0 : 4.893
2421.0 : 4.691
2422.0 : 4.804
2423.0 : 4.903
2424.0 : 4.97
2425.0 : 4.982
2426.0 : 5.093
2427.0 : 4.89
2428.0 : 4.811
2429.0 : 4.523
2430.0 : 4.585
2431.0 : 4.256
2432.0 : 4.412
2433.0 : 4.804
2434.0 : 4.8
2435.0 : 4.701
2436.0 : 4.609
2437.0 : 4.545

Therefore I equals 0.18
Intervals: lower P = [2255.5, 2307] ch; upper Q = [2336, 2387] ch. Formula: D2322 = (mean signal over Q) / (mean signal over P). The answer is 1.08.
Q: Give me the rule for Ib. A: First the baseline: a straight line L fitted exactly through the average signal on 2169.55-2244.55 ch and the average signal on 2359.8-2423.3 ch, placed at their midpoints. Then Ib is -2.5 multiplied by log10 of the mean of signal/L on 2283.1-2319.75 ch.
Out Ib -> 0.29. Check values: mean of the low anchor 3.98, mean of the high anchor 4.32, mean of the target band 3.17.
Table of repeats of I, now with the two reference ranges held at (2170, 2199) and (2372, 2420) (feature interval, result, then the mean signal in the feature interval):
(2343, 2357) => 0.093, 3.97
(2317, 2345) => 0.201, 3.58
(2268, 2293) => 0.120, 3.83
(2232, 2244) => 0.122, 3.8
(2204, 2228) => 0.106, 3.85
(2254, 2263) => 0.125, 3.81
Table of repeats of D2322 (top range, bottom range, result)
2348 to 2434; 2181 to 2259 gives 1.12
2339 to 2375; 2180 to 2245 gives 1.02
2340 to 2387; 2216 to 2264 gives 1.05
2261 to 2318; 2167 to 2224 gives 0.87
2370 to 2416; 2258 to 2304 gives 1.16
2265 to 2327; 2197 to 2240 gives 0.91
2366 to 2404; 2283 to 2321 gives 1.26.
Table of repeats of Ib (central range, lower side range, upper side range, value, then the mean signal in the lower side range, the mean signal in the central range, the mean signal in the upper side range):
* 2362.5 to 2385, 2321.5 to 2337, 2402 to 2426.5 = 0.102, 3.51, 3.87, 4.95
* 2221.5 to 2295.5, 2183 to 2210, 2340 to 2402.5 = 0.064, 4.06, 3.81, 4.01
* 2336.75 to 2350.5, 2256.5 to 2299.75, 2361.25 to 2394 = 0.013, 3.79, 3.85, 3.95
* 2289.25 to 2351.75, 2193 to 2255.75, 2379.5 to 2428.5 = 0.234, 3.82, 3.39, 4.53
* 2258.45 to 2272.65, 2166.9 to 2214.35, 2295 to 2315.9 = -0.213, 4.09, 4.08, 2.97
